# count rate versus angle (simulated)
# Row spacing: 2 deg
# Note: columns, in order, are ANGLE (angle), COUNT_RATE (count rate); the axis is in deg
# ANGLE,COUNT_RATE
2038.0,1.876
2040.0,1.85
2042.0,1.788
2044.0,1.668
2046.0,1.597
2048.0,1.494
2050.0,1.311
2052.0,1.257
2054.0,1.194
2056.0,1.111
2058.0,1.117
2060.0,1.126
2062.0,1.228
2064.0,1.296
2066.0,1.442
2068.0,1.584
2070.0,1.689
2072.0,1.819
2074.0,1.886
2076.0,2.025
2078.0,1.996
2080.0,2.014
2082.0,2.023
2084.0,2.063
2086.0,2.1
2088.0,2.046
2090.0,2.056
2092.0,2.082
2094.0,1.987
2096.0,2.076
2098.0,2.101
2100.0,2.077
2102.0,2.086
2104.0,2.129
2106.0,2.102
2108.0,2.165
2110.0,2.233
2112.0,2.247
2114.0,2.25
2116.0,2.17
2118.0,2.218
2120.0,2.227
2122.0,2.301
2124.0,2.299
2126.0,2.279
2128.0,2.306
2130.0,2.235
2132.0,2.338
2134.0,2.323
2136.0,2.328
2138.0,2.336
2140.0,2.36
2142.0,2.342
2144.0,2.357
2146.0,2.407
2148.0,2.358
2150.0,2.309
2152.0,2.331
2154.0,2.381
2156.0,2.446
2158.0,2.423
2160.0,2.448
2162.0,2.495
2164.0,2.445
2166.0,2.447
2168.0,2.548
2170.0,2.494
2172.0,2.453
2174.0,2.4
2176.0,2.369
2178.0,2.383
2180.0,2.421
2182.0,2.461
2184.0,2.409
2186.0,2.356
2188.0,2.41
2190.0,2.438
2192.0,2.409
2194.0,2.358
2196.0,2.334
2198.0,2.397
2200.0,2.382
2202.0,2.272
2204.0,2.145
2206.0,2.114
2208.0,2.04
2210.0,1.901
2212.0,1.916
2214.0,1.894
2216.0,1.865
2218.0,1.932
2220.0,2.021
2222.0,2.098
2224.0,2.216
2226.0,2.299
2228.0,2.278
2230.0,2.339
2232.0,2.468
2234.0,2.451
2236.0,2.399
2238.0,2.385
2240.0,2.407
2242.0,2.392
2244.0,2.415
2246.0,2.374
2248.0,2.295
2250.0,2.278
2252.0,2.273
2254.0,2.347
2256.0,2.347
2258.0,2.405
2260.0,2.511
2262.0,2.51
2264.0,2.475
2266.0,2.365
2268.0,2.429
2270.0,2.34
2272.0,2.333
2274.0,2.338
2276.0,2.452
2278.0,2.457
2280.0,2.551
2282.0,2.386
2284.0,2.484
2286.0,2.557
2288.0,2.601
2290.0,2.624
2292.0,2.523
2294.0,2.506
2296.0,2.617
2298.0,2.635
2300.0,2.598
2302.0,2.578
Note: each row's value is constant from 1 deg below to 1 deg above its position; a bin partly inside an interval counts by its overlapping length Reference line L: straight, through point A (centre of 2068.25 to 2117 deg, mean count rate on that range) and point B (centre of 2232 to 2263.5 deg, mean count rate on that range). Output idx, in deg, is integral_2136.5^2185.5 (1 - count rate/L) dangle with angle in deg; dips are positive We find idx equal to -4.6 deg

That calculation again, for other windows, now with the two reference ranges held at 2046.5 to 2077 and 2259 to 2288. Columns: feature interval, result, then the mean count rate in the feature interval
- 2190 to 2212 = -1.4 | 2.23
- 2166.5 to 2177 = -2.6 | 2.45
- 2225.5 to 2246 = -1.1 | 2.38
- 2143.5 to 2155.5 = -3.2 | 2.36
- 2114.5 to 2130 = -4.7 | 2.26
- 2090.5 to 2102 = -3.3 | 2.07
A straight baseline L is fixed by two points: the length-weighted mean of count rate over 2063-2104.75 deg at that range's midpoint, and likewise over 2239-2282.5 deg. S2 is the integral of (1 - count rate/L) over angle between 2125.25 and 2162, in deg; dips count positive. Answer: -4.7 deg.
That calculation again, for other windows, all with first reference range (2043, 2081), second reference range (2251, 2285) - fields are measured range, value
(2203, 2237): 1.0 deg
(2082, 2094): -3.1 deg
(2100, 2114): -3.6 deg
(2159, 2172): -3.4 deg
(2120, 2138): -4.9 deg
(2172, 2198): -4.4 deg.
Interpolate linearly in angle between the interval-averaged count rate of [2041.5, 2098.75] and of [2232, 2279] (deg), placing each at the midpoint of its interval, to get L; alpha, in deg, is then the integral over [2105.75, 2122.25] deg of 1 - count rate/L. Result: -3.2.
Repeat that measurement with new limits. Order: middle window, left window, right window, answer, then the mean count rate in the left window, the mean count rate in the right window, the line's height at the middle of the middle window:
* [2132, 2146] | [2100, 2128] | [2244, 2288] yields -0.7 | 2.21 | 2.41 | 2.24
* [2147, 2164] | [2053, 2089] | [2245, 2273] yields -3.6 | 1.65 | 2.38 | 1.98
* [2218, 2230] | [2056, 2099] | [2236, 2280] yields 0.5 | 1.78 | 2.39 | 2.28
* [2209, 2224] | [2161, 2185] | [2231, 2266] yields 2.8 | 2.44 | 2.4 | 2.42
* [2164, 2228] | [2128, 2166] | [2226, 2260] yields 2.8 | 2.37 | 2.37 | 2.37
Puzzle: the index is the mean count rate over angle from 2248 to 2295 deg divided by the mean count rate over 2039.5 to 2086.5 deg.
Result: 1.5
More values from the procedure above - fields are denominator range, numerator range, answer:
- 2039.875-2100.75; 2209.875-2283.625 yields 1.35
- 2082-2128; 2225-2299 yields 1.13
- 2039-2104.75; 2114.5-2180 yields 1.36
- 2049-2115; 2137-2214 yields 1.29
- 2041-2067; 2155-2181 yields 1.80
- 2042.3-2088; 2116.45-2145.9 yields 1.44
